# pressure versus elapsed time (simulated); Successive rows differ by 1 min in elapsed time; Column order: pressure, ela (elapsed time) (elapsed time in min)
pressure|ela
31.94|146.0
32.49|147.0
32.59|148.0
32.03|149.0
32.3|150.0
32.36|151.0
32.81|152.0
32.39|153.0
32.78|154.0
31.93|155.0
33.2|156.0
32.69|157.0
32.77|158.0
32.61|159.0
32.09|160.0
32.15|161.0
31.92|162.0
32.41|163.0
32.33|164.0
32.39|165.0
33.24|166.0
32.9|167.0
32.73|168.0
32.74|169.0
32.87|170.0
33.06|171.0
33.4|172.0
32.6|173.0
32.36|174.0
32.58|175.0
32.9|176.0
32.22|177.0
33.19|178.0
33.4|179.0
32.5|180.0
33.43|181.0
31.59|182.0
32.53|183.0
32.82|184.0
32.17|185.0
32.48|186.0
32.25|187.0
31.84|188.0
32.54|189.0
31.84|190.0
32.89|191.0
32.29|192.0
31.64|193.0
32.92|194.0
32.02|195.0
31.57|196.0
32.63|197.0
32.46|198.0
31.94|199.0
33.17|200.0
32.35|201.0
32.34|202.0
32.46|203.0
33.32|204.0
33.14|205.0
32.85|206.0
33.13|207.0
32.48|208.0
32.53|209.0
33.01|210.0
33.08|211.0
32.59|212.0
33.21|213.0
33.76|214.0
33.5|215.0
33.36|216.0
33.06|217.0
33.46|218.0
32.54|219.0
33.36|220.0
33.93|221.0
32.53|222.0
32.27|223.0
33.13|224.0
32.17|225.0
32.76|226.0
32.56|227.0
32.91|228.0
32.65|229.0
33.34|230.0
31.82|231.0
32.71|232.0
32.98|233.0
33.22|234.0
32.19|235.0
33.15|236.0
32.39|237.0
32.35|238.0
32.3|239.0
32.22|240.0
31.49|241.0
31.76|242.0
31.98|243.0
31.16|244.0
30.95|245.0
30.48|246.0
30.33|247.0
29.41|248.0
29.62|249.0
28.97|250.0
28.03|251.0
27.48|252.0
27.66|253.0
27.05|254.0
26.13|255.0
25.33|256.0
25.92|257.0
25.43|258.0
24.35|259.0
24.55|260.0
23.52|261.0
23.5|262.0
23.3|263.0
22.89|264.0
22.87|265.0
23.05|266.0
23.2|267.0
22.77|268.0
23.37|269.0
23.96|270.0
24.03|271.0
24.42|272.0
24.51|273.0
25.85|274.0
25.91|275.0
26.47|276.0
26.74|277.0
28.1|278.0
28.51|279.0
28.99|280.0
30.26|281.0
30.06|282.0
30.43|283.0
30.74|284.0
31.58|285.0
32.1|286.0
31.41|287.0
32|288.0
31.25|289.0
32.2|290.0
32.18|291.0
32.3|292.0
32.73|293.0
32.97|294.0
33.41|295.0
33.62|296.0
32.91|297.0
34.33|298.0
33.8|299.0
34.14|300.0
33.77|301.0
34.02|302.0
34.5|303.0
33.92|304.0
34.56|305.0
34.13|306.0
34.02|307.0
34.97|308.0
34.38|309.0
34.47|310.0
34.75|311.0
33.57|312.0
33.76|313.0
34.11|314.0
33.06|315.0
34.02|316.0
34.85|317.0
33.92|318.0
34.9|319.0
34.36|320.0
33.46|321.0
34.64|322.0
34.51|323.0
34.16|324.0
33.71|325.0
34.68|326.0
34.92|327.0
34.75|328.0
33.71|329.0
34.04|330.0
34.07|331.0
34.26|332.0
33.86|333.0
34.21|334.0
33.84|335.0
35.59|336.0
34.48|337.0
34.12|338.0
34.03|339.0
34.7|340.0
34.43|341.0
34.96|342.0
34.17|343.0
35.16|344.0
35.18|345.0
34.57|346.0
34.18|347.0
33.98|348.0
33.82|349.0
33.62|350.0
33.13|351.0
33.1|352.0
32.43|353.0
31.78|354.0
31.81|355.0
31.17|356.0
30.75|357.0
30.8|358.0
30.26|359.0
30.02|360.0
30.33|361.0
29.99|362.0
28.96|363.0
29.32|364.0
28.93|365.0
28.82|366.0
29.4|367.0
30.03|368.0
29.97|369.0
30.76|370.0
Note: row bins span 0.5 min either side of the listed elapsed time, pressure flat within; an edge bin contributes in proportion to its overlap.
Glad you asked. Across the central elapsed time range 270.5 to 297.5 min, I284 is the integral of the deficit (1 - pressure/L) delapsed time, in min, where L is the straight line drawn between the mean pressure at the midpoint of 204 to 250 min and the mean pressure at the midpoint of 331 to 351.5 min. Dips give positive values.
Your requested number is 2.86 min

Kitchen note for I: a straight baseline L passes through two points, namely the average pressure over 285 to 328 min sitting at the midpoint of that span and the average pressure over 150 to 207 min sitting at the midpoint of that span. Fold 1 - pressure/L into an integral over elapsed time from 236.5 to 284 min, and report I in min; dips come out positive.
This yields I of 8.4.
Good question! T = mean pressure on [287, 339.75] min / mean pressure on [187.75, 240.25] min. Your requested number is 1.0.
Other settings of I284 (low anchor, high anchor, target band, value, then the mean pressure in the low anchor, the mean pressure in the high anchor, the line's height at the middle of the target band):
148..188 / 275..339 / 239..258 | 2.1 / 32.6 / 33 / 32.8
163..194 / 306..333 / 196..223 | 0.0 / 32.6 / 34.2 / 33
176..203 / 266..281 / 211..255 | -4.4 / 32.4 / 25.6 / 28.9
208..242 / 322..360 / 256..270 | 3.9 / 32.8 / 33.7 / 33.1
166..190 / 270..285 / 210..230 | -1.7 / 32.7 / 27.5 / 30.5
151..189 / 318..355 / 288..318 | 0.1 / 32.6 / 34.1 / 33.8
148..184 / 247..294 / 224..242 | -2.0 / 32.6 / 27.4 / 29.3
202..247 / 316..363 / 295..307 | -0.3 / 32.6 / 33.5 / 33.2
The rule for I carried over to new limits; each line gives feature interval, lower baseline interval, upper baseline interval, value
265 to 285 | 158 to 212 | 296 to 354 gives 4.3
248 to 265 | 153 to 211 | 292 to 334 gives 3.8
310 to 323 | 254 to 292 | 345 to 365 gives -2.1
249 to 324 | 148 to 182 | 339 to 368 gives 5.3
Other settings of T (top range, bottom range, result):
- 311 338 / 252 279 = 1.37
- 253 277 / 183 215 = 0.75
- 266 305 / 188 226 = 0.91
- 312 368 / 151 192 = 1.02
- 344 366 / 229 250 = 1.00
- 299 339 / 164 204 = 1.05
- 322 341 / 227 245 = 1.06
